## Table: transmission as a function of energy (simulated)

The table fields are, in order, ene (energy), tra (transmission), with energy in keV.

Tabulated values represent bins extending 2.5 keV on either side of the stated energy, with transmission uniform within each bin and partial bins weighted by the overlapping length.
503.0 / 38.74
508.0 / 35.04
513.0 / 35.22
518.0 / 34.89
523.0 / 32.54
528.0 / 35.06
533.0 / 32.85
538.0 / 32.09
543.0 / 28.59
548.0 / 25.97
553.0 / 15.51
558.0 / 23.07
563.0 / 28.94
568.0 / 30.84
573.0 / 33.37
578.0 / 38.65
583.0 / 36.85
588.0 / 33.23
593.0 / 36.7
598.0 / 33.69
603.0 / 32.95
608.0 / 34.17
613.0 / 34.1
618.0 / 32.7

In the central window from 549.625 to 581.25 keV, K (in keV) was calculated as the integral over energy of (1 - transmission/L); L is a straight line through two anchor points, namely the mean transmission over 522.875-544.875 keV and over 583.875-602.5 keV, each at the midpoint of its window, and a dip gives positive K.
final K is 4.8 keV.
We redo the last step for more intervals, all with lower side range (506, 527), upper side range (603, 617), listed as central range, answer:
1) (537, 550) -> 2.14 keV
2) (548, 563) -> 5.34 keV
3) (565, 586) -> -0.45 keV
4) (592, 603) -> -0.20 keV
